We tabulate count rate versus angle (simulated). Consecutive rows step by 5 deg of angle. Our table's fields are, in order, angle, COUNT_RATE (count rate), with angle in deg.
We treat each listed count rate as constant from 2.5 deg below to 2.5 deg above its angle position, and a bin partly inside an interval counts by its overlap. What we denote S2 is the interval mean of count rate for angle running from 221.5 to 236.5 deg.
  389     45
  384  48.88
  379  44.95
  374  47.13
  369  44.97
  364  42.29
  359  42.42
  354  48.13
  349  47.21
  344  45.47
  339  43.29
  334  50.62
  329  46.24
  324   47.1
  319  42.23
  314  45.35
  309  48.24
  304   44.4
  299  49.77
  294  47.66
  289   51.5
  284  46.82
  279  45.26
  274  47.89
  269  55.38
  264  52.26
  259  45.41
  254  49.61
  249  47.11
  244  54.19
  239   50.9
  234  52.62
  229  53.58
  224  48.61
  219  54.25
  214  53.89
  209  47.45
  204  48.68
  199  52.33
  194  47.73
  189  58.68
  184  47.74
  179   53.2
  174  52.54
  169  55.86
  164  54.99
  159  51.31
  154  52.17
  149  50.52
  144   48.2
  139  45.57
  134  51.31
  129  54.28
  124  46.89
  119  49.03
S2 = 51.6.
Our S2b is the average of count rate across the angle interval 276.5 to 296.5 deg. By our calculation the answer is 47.8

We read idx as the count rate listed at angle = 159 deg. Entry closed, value 51.31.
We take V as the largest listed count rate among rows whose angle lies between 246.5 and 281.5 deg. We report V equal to 55.38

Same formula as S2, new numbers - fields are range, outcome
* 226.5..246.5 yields 52.8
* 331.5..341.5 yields 47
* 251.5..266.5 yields 49.1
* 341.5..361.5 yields 45.8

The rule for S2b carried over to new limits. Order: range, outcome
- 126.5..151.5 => 50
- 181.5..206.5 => 51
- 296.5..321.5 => 46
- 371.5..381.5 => 46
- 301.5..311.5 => 46.3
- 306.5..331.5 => 45.8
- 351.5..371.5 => 44.5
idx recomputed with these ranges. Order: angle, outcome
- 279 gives 45.26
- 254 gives 49.61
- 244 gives 54.19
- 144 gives 48.2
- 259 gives 45.41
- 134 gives 51.31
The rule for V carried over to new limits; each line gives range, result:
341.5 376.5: 48.13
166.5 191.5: 58.68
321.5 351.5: 50.62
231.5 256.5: 54.19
